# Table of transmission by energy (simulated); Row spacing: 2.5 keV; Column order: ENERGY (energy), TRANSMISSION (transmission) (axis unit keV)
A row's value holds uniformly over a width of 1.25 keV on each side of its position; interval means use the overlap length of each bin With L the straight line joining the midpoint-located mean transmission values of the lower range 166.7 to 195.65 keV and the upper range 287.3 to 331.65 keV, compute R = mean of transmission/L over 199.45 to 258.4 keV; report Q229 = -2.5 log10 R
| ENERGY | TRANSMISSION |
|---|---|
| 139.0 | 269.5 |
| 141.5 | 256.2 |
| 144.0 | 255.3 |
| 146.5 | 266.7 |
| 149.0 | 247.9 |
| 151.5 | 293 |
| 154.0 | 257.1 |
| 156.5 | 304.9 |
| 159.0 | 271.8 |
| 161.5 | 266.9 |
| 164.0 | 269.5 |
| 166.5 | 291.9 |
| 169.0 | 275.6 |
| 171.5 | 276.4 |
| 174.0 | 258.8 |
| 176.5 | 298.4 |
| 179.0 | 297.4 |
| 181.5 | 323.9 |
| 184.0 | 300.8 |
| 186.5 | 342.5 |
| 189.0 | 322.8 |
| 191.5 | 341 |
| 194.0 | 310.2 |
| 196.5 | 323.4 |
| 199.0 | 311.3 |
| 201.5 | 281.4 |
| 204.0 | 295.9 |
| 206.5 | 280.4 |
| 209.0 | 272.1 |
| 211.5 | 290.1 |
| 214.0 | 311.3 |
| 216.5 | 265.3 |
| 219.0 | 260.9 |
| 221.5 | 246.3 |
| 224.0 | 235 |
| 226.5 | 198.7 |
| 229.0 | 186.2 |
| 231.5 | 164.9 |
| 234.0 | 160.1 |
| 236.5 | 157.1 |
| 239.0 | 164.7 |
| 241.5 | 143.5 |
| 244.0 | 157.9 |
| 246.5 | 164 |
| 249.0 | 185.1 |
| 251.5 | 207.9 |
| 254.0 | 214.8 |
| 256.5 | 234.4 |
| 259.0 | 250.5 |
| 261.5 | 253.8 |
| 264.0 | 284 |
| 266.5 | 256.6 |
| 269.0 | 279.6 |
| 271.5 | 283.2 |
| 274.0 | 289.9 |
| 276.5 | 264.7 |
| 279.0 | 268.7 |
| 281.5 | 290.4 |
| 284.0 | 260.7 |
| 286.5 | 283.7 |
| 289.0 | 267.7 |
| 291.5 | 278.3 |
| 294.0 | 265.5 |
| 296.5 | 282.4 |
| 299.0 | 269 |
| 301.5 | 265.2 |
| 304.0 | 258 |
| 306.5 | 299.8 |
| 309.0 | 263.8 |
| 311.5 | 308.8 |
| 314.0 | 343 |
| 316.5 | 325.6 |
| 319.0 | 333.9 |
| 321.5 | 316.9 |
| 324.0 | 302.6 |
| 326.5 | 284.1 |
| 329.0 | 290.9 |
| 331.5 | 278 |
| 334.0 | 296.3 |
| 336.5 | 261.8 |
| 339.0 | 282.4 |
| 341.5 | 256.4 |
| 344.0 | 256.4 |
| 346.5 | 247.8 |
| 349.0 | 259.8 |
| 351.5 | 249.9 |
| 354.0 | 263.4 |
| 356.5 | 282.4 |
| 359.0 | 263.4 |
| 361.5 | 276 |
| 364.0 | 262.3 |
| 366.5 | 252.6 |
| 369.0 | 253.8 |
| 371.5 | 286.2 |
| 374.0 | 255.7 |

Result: 0.32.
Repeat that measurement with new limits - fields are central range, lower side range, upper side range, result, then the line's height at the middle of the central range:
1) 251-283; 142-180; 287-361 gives 0.07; 279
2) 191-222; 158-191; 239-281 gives -0.08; 271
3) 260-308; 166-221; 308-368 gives 0.05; 287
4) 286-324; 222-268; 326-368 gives -0.20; 241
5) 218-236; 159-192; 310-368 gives 0.38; 291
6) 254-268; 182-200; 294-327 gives 0.21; 306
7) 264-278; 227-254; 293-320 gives -0.21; 228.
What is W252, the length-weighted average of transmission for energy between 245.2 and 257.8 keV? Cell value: 201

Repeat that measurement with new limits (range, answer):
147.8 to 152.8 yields 271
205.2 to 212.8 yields 281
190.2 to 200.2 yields 322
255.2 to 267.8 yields 256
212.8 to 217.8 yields 288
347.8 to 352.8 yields 255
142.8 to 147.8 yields 261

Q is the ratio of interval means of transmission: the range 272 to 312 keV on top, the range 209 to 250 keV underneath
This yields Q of 1.3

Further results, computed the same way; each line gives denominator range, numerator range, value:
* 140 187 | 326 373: 0.96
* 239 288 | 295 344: 1.21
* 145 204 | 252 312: 0.92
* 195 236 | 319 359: 1.09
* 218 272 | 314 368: 1.32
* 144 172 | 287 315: 1.03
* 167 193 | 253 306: 0.88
